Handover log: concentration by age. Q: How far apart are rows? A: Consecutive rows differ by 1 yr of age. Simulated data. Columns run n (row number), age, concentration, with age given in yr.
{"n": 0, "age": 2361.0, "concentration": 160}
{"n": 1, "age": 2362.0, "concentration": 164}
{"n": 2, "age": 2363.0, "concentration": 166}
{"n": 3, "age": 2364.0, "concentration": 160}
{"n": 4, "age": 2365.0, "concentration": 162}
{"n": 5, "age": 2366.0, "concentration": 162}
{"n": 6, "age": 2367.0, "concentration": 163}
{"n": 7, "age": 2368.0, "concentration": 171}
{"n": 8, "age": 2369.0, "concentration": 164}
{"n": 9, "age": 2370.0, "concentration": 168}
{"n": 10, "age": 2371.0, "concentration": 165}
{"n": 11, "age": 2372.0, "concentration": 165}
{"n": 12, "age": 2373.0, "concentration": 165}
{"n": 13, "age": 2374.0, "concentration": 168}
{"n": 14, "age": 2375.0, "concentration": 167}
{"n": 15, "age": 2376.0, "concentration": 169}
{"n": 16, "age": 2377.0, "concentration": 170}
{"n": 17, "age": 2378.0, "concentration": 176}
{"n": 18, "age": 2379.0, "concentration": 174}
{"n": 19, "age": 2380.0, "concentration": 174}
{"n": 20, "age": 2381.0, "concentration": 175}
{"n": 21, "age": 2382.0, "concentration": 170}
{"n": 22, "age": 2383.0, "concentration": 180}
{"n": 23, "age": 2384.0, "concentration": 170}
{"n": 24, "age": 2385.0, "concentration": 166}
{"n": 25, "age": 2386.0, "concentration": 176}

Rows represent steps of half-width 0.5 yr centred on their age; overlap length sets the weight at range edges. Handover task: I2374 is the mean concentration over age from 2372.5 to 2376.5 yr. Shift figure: 167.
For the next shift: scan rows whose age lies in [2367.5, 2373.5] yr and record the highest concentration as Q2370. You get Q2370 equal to 171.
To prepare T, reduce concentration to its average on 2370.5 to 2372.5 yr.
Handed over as 165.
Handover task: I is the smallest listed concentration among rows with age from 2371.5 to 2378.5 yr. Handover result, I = 165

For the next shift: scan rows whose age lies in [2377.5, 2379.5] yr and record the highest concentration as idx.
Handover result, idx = 176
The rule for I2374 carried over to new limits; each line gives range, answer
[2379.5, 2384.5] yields 174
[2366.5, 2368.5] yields 167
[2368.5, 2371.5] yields 166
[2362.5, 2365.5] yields 163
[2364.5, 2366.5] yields 162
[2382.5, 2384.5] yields 175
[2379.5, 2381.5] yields 174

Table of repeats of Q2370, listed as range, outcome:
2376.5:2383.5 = 180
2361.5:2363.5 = 166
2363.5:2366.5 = 162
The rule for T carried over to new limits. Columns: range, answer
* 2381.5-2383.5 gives 175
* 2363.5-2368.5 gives 164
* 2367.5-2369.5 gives 168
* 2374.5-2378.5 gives 170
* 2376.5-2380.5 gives 174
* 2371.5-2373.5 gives 165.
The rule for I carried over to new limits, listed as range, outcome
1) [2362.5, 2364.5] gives 160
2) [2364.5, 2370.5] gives 162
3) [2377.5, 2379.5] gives 174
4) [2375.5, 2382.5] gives 169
